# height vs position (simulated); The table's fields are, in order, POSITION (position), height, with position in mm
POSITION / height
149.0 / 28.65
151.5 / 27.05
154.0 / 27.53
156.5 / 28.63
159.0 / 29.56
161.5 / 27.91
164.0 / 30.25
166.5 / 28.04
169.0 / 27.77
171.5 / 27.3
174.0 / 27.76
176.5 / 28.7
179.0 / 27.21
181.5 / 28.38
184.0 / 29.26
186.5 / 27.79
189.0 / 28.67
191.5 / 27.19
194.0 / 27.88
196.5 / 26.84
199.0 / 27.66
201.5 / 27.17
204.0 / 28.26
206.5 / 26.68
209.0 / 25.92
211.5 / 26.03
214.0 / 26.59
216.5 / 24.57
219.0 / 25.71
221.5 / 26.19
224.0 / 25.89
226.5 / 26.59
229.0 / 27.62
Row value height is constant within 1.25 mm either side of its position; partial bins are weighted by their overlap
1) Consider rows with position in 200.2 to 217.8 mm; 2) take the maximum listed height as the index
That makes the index 28.26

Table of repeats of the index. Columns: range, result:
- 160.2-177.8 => 30.25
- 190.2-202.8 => 27.88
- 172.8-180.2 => 28.7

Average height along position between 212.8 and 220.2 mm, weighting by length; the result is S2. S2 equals 25.6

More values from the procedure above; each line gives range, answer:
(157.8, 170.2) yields 28.7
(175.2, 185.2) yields 28.4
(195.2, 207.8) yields 27.3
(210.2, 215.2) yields 26.3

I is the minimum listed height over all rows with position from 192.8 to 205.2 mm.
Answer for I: 26.84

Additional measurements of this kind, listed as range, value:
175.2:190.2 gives 27.21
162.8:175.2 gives 27.3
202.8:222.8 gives 24.57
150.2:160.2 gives 27.05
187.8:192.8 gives 27.19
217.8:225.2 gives 25.71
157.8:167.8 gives 27.91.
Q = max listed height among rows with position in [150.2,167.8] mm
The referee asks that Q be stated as 30.25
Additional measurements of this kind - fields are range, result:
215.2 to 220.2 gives 25.71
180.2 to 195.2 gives 29.26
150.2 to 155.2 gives 27.53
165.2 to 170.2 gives 28.04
